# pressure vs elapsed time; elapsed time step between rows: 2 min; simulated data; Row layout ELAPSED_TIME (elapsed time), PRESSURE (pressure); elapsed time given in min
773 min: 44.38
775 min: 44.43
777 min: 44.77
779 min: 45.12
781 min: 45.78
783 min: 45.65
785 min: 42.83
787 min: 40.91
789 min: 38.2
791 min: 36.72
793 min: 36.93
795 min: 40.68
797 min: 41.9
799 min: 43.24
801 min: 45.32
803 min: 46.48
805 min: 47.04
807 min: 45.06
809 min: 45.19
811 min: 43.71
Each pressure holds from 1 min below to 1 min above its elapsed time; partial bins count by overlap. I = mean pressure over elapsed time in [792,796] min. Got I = 38.8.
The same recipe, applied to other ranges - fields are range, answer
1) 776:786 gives 44.8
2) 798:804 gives 45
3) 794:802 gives 42.8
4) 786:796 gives 38.7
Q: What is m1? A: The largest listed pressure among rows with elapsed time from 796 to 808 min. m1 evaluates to 47.04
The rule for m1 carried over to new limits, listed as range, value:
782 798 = 45.65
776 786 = 45.78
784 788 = 42.83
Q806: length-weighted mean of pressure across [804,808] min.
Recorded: 46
